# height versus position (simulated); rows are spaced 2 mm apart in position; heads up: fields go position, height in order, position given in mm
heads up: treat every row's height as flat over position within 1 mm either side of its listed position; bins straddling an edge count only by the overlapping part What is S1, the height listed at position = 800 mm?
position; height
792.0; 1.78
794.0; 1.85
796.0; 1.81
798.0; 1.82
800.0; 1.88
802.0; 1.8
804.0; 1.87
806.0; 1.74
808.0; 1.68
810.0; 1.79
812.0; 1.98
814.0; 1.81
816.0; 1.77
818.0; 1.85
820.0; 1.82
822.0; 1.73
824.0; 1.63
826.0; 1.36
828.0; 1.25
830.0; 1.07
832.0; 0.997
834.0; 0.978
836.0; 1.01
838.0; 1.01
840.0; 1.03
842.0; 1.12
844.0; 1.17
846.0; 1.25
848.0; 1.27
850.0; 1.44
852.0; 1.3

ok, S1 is 1.88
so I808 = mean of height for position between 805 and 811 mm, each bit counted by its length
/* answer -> 1.74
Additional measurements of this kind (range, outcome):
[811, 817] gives 1.85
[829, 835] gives 1.01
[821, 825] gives 1.68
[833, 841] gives 1.01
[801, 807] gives 1.8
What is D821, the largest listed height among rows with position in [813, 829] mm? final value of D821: 1.85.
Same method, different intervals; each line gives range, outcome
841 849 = 1.27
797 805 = 1.88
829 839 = 1.07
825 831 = 1.36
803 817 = 1.98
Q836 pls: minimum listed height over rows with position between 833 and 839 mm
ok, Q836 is 0.978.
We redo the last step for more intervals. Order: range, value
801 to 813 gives 1.68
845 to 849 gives 1.25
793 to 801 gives 1.81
